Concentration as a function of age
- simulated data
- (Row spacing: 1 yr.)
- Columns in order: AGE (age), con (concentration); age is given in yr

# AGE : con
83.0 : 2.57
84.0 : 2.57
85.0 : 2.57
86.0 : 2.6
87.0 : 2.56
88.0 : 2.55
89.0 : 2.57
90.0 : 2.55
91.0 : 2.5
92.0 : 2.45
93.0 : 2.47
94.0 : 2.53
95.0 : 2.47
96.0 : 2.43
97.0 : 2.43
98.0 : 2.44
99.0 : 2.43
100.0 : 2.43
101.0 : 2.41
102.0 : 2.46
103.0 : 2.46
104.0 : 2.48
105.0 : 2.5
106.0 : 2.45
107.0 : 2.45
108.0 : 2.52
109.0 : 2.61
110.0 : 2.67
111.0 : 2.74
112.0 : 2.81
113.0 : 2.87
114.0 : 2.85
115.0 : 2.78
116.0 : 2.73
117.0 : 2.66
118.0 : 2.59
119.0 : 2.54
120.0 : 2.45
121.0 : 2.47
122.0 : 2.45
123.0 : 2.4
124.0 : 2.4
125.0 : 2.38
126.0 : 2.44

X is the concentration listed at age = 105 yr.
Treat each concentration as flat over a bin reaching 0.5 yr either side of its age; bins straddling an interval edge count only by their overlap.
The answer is 2.5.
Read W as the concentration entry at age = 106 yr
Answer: 2.45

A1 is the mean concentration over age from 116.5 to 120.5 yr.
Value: 2.56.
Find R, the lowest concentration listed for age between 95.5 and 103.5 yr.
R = 2.41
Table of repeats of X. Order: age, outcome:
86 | 2.6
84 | 2.57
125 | 2.38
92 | 2.45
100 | 2.43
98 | 2.44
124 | 2.4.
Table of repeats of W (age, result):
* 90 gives 2.55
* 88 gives 2.55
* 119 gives 2.54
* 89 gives 2.57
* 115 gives 2.78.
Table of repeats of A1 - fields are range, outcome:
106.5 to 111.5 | 2.6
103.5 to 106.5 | 2.48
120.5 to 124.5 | 2.43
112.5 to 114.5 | 2.86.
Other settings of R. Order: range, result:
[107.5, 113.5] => 2.52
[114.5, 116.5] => 2.73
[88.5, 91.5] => 2.5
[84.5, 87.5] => 2.56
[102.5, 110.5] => 2.45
